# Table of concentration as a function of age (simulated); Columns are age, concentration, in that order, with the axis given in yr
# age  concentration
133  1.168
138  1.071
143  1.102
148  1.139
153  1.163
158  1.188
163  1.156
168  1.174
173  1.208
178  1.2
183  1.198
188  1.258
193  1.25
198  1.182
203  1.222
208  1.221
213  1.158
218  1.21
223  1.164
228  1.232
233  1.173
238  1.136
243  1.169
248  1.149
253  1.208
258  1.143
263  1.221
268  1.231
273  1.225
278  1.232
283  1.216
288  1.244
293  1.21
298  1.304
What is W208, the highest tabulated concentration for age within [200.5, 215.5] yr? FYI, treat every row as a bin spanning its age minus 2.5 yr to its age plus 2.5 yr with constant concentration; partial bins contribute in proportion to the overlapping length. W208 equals 1.222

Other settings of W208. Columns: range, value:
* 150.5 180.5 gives 1.208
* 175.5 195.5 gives 1.258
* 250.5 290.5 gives 1.244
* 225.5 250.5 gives 1.232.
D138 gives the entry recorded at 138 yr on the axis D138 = 1.071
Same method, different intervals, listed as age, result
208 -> 1.221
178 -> 1.2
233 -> 1.173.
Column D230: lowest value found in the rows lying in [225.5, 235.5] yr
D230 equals 1.173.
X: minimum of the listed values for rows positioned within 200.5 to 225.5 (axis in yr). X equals 1.158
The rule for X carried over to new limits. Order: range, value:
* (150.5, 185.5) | 1.156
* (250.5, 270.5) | 1.143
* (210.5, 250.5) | 1.136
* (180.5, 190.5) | 1.198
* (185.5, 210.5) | 1.182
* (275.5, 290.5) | 1.216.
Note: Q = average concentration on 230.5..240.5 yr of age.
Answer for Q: 1.15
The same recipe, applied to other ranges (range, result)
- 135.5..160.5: 1.13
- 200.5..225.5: 1.2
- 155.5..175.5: 1.18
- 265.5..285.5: 1.23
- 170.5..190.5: 1.22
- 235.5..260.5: 1.16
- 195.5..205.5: 1.2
